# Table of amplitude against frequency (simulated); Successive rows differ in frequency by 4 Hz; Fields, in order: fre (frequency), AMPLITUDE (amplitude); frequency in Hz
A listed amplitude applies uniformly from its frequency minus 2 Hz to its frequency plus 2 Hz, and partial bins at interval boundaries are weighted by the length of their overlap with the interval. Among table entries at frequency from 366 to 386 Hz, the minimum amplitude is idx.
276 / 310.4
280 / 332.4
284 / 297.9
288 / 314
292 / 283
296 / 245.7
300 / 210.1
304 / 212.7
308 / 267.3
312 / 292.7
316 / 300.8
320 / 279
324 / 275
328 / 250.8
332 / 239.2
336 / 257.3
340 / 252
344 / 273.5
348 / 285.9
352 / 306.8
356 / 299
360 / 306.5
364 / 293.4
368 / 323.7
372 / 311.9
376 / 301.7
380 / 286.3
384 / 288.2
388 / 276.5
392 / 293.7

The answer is 286.3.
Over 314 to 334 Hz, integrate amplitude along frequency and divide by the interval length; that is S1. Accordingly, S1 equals 269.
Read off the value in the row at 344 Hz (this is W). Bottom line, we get 273.5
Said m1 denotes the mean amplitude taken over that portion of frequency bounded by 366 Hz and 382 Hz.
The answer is 306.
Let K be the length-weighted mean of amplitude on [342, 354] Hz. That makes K 289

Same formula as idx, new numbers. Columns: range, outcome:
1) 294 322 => 210.1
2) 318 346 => 239.2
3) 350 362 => 299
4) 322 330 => 250.8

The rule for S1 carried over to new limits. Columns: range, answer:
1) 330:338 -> 248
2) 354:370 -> 306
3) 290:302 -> 246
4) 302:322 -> 270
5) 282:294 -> 298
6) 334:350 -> 267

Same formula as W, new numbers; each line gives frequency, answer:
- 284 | 297.9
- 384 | 288.2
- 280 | 332.4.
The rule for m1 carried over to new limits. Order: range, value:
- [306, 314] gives 280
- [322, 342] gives 255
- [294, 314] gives 246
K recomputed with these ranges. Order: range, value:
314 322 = 290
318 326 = 277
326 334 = 245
